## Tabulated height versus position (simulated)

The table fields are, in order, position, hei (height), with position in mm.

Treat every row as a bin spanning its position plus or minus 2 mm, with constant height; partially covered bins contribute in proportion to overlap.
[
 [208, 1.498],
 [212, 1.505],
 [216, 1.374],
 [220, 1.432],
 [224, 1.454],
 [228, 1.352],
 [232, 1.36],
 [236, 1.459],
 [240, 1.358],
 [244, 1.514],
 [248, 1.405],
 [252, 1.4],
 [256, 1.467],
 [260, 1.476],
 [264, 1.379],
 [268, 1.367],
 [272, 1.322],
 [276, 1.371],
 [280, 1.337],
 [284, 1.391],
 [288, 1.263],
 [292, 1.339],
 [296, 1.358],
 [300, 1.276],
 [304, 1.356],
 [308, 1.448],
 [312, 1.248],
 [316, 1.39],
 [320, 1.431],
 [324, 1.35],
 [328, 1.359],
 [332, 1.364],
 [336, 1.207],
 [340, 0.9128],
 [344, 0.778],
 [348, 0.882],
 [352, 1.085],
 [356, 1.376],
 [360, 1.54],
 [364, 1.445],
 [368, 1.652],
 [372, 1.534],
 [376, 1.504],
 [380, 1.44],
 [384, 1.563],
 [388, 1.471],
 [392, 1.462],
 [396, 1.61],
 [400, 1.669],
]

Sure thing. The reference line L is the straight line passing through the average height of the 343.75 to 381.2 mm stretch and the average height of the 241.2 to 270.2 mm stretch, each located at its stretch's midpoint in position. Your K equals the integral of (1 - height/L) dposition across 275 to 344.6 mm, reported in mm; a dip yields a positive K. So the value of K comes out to 4.5 mm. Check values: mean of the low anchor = 1.43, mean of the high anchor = 1.35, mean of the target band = 1.3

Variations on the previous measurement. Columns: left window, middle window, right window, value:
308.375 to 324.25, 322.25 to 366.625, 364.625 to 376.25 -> 7.6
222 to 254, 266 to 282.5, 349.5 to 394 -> 0.9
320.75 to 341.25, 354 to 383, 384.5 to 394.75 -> -1.9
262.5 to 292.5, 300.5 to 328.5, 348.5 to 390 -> 0.4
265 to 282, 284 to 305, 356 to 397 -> 0.9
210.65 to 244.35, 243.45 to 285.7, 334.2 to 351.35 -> -4.4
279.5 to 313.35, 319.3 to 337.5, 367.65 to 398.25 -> 0.9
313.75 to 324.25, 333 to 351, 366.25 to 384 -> 5.9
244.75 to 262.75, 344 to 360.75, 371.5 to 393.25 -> 3.8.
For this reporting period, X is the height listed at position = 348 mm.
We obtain 0.882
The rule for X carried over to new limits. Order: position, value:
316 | 1.39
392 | 1.462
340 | 0.9128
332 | 1.364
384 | 1.563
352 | 1.085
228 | 1.352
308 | 1.448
